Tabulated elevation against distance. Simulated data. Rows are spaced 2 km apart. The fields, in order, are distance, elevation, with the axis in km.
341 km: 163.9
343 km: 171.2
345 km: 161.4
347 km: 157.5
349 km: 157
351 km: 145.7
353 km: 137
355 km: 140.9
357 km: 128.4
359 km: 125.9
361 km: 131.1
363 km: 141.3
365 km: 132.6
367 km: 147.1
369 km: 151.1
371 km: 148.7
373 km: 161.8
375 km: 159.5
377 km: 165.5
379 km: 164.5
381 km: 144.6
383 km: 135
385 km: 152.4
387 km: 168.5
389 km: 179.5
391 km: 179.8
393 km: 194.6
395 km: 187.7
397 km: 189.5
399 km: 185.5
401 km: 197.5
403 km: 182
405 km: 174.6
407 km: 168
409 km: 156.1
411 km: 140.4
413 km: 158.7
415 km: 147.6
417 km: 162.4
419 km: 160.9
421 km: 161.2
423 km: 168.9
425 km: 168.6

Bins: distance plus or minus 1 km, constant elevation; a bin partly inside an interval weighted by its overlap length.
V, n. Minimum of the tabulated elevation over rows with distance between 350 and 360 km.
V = 125.9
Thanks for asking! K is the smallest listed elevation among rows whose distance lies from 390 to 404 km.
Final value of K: 179.8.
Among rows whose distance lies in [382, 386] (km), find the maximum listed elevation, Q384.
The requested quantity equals 152.4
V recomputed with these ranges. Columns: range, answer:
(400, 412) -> 140.4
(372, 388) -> 135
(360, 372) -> 131.1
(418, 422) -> 160.9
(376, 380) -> 164.5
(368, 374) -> 148.7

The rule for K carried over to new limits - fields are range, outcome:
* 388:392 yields 179.5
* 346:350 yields 157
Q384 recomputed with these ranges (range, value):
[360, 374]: 161.8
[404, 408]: 174.6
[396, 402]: 197.5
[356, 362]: 131.1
